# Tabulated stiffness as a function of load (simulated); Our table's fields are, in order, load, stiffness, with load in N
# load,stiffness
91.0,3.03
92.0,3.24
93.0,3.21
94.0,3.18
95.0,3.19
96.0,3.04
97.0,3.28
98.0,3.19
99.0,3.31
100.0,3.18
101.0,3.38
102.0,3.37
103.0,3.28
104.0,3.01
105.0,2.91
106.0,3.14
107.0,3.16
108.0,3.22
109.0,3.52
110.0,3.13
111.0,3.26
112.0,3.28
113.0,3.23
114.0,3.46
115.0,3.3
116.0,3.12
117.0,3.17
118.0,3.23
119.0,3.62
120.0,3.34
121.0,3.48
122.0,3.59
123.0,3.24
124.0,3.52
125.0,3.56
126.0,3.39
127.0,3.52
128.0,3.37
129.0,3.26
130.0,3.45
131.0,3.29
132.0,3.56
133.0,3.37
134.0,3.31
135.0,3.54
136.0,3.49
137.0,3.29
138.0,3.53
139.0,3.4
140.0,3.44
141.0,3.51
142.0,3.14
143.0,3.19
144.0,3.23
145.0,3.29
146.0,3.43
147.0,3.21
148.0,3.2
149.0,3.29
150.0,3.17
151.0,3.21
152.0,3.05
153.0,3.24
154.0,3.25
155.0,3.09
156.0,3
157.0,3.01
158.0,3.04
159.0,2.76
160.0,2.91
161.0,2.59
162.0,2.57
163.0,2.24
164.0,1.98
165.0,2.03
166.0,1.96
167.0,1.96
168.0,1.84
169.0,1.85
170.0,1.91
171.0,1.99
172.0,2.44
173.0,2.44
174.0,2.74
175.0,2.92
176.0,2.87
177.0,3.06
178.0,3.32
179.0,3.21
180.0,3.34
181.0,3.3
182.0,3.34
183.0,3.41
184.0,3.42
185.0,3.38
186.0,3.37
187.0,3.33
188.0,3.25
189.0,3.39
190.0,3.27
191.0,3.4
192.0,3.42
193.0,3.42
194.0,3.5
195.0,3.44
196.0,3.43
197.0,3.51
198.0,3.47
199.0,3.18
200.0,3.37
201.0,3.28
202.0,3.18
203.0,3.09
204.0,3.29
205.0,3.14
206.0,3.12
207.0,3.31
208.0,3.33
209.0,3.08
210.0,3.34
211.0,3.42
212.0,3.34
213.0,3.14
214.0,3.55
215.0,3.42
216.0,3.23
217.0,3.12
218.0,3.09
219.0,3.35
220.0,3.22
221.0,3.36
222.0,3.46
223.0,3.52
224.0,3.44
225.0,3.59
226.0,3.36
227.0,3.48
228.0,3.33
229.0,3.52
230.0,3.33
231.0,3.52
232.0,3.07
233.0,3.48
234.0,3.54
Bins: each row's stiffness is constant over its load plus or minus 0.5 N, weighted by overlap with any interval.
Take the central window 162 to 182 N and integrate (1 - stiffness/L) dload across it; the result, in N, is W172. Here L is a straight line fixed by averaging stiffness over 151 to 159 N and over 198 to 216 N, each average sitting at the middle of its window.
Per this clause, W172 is 4.01 N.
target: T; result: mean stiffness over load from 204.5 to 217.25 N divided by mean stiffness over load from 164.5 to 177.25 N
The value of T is 1.43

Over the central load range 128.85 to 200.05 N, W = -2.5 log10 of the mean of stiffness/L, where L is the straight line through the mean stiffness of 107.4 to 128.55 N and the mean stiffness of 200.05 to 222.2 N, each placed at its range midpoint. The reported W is 0.08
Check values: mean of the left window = 3.36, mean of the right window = 3.27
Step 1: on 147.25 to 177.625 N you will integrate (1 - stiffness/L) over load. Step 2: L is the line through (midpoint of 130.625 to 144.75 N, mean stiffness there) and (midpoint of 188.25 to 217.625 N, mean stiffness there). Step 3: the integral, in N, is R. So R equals 6.28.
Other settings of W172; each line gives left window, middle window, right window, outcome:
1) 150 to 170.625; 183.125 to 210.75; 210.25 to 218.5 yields -2.41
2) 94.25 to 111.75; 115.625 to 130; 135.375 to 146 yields -0.45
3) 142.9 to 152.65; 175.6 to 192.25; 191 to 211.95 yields -0.05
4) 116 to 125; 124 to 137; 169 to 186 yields -0.45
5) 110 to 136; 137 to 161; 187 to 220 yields 1.18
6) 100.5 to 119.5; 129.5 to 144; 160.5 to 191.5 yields -1.55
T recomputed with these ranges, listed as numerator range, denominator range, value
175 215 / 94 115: 1.02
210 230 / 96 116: 1.04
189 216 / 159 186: 1.25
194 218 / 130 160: 1.01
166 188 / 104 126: 0.85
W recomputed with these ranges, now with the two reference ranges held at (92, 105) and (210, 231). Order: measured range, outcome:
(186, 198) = -0.02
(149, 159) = 0.06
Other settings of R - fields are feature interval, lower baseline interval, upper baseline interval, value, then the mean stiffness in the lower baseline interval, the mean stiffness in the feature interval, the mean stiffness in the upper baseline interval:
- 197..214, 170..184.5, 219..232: -0.28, 2.95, 3.27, 3.41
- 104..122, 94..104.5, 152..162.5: -0.65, 3.22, 3.27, 2.95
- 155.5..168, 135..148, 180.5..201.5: 3.28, 3.35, 2.48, 3.38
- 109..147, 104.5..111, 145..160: -2.43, 3.19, 3.37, 3.14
